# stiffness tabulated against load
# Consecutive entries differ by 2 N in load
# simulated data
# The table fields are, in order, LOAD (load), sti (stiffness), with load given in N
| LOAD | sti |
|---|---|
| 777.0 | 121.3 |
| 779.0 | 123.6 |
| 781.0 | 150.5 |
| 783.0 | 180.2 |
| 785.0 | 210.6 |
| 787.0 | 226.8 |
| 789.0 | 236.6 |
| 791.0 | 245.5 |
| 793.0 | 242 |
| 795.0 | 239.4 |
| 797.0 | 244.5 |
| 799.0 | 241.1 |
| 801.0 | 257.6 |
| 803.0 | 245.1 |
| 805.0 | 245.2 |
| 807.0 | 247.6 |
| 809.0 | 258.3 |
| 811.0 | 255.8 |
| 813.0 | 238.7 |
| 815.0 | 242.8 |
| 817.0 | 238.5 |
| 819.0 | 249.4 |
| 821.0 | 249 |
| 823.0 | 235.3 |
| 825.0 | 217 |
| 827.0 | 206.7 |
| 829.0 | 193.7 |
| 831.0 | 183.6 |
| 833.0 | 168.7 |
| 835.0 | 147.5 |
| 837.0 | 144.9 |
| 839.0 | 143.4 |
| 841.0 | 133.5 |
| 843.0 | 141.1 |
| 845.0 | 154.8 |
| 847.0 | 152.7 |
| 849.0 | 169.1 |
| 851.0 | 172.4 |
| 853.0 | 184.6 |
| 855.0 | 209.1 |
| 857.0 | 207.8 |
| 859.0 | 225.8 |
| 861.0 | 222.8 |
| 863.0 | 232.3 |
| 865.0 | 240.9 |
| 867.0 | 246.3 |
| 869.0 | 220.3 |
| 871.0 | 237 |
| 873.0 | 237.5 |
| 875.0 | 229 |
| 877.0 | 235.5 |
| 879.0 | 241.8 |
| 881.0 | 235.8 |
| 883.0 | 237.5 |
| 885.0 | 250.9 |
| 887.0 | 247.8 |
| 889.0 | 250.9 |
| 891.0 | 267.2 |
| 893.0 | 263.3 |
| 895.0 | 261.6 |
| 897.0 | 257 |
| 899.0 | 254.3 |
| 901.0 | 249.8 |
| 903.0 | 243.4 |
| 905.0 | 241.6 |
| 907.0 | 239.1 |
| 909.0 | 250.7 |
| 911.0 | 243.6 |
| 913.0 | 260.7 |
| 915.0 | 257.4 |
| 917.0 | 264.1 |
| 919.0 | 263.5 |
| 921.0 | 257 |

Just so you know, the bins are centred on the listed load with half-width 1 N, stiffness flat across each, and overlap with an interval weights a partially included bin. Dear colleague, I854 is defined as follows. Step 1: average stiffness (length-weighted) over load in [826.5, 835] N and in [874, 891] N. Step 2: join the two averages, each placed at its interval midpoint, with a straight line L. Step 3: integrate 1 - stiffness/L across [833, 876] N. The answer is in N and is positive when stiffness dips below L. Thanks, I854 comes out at 3.9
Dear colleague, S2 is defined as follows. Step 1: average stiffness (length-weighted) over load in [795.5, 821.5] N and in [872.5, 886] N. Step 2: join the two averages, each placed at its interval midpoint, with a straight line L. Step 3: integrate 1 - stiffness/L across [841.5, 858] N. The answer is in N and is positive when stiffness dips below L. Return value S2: 4.7 N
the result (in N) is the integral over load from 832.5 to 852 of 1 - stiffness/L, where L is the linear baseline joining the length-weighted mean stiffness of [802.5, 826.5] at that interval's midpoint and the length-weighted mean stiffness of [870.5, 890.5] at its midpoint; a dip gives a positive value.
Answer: 7.2 N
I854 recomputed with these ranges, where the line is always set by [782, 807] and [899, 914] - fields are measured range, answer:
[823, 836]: 2.7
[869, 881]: 0.5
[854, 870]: 1.1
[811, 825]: -0.2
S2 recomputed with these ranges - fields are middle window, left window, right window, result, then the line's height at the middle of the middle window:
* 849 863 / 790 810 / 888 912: 2.6 N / 250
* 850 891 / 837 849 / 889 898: -4.2 N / 209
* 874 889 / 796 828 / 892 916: 0.5 N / 249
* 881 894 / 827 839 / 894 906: -0.9 N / 236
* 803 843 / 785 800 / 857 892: 4.7 N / 238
